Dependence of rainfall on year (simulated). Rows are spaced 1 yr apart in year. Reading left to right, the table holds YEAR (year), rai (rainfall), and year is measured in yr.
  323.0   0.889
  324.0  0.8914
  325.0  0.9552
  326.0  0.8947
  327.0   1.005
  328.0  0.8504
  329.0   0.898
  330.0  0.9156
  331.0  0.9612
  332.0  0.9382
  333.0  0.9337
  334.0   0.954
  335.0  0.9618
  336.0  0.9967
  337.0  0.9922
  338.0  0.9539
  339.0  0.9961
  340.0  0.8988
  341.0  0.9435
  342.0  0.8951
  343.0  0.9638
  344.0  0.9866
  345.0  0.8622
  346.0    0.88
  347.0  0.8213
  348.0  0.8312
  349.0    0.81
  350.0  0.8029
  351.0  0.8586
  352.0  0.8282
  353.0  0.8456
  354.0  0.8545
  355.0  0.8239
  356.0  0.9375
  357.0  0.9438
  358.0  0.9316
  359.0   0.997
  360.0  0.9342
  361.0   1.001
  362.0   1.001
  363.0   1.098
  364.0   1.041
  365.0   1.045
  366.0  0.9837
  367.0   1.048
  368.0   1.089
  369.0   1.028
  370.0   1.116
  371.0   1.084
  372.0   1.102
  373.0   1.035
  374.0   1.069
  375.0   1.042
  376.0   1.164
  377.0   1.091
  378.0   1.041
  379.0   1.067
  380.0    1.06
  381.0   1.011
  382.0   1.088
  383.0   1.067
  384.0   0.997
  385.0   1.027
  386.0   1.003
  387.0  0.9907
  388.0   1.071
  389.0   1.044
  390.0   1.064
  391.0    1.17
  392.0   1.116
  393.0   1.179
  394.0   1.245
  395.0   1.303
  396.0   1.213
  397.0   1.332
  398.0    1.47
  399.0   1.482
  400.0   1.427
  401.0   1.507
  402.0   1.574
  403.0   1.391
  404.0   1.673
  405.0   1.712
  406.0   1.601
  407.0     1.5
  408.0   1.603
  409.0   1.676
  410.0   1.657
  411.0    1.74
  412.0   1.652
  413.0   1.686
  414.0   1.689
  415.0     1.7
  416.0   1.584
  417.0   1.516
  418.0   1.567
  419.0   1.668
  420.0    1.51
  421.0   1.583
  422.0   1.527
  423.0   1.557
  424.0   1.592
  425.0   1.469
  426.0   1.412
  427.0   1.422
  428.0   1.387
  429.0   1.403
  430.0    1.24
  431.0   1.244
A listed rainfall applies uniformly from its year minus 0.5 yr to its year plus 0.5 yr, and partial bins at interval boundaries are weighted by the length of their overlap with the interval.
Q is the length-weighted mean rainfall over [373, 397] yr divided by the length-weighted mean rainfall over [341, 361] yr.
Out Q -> 1.2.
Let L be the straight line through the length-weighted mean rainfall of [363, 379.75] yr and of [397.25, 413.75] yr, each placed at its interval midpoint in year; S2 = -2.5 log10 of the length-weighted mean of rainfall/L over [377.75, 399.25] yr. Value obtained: 0.17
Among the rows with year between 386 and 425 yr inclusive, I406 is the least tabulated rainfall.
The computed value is 0.9907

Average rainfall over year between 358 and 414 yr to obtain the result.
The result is 1.23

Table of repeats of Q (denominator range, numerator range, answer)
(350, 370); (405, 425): 1.67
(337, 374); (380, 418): 1.44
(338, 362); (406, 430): 1.74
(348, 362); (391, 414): 1.67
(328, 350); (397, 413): 1.71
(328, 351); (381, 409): 1.41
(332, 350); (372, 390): 1.14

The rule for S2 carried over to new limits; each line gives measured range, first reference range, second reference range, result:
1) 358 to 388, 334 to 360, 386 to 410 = 0.09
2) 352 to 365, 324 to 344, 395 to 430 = 0.19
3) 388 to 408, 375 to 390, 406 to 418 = 0.00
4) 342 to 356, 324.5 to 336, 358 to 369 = 0.14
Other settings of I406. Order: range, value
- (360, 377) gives 0.9342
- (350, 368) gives 0.8029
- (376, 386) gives 0.997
